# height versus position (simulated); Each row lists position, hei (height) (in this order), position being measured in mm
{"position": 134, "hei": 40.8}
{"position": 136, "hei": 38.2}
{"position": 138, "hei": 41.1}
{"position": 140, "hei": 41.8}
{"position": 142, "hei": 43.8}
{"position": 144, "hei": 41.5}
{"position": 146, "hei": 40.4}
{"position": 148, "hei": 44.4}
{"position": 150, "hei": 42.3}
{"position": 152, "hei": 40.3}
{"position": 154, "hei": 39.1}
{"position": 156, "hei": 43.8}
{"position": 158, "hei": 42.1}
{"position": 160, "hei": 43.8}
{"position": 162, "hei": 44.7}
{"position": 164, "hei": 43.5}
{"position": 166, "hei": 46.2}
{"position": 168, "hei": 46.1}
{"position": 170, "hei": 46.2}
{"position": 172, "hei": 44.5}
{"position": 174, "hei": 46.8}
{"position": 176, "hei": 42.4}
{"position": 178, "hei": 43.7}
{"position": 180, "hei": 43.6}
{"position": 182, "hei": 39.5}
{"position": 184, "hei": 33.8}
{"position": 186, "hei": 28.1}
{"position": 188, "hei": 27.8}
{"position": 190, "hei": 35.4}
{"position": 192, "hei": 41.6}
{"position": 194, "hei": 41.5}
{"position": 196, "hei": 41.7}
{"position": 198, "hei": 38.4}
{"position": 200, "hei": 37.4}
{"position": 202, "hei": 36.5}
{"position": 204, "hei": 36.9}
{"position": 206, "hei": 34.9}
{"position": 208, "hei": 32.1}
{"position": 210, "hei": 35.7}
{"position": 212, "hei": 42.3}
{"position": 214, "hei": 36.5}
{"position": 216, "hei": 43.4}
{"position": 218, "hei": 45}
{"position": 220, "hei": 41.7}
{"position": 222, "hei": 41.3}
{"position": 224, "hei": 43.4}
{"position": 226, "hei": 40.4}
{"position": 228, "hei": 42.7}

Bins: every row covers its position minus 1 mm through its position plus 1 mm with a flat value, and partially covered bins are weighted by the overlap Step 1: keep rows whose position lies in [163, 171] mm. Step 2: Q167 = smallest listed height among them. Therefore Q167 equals 43.5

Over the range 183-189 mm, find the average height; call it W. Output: 29.9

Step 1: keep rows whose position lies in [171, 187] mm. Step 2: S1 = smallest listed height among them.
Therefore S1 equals 28.1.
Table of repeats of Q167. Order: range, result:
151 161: 39.1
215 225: 41.3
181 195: 27.8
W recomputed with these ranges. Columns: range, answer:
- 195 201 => 39.2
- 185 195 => 34.9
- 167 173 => 45.6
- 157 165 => 43.5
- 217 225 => 42.8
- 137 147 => 41.7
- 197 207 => 36.8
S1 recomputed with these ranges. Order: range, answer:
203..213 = 32.1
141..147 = 40.4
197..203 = 36.5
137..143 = 41.1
